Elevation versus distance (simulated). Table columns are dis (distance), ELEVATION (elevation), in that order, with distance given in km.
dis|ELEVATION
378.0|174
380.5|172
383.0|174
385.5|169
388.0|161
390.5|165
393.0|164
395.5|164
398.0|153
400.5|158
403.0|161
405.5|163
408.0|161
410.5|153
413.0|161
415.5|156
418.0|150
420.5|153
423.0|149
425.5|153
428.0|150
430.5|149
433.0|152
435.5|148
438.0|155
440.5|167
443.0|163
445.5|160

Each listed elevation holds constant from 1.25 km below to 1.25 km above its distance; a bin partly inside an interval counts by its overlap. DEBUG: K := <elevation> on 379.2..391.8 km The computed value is 168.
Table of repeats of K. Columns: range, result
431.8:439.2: 152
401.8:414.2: 160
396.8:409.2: 159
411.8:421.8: 155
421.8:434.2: 151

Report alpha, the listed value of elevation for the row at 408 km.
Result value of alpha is 161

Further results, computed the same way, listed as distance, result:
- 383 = 174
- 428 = 150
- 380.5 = 172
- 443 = 163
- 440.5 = 167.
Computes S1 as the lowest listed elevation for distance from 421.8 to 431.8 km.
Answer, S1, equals 149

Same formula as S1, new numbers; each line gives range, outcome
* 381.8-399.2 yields 153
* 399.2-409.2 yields 158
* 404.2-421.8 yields 150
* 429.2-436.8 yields 148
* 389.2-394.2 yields 164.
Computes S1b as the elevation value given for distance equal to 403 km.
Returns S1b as 161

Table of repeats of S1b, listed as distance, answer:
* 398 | 153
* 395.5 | 164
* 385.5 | 169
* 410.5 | 153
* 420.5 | 153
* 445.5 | 160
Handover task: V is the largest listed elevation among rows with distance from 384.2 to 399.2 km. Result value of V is 169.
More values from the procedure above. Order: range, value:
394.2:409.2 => 164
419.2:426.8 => 153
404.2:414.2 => 163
